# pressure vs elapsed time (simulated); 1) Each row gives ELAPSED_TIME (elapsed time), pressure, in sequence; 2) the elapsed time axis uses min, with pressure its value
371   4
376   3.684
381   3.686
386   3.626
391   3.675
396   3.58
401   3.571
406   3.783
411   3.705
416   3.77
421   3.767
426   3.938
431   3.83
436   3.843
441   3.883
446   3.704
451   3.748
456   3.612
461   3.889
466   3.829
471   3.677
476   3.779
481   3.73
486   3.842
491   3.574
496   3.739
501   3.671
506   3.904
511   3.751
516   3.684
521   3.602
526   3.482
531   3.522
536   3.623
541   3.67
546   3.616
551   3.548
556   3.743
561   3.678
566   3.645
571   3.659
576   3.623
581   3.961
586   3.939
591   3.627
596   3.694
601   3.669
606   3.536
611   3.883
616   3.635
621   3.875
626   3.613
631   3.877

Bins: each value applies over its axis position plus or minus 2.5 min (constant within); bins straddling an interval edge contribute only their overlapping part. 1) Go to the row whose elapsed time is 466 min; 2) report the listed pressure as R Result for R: 3.829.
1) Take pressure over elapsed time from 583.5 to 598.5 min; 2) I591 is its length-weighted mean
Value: 3.75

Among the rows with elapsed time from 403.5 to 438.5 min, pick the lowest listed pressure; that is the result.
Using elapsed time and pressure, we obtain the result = 3.705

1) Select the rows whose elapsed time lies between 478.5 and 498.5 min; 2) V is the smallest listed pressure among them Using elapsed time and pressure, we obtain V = 3.574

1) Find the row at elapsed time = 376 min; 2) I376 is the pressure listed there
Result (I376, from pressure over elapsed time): 3.684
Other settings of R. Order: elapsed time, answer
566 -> 3.645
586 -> 3.939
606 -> 3.536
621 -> 3.875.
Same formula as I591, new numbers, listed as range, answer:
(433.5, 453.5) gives 3.79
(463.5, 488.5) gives 3.77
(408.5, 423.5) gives 3.75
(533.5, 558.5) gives 3.64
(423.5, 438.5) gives 3.87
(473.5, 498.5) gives 3.73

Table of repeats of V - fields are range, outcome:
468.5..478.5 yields 3.677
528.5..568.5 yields 3.522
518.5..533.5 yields 3.482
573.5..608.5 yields 3.536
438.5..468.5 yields 3.612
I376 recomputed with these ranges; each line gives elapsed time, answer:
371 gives 4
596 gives 3.694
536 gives 3.623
